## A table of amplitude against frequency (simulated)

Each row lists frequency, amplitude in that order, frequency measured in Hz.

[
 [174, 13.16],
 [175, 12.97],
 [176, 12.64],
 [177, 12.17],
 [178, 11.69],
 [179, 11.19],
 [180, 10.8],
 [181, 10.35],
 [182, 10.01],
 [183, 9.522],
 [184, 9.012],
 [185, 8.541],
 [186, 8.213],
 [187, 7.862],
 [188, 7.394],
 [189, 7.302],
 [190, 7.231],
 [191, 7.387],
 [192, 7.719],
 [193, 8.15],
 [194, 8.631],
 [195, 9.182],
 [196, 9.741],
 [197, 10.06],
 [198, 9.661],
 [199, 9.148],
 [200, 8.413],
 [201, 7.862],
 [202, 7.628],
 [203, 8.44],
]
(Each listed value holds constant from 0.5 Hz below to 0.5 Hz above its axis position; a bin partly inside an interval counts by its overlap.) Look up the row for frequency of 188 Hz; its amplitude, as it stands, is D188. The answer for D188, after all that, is 7.394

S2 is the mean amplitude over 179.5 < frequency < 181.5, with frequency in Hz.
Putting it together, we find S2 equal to 10.6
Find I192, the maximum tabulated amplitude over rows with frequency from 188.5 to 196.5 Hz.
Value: 9.741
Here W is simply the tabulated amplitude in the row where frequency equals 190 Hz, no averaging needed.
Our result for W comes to 7.231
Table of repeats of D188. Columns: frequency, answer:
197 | 10.06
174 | 13.16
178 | 11.69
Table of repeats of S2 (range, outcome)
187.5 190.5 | 7.31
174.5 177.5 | 12.6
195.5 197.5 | 9.9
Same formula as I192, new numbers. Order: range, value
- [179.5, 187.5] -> 10.8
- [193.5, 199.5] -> 10.06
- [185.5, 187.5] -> 8.213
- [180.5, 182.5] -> 10.35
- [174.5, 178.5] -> 12.97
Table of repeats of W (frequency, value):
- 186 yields 8.213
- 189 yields 7.302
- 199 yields 9.148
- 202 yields 7.628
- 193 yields 8.15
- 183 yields 9.522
